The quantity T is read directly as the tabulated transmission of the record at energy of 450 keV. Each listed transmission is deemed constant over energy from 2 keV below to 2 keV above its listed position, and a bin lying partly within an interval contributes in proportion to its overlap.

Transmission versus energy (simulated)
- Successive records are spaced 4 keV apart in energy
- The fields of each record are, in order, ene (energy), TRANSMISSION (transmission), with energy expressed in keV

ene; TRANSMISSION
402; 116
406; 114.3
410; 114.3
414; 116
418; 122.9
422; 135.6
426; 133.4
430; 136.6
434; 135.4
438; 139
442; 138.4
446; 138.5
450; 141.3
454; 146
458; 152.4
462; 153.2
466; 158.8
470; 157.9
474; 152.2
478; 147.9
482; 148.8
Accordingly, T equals 141.3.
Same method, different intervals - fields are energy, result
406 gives 114.3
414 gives 116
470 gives 157.9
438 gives 139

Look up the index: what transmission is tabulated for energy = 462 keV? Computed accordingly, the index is 153.2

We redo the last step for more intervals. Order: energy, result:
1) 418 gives 122.9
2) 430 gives 136.6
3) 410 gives 114.3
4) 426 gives 133.4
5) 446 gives 138.5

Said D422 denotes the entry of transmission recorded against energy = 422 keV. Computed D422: 135.6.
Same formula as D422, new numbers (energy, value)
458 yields 152.4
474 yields 152.2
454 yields 146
